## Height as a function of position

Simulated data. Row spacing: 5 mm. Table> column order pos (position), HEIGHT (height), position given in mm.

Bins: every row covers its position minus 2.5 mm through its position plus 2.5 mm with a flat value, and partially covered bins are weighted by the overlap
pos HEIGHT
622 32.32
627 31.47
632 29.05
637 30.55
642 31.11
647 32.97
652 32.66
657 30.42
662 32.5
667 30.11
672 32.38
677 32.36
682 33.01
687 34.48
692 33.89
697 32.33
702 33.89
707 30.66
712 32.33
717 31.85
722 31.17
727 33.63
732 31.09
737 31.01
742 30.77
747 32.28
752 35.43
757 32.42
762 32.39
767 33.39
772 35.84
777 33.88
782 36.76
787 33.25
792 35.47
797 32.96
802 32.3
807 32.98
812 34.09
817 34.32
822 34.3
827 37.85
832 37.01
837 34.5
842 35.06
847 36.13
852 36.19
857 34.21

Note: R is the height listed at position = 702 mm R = 33.89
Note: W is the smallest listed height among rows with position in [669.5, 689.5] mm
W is 32.36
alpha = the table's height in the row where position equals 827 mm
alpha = 37.85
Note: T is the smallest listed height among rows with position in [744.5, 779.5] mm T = 32.28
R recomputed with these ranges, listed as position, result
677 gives 32.36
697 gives 32.33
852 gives 36.19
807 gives 32.98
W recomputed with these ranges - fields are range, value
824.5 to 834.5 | 37.01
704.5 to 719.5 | 30.66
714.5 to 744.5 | 30.77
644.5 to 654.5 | 32.66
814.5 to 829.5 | 34.3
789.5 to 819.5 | 32.3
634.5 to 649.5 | 30.55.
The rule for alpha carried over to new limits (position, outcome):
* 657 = 30.42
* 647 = 32.97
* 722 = 31.17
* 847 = 36.13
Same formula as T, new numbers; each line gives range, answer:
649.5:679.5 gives 30.11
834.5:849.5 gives 34.5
